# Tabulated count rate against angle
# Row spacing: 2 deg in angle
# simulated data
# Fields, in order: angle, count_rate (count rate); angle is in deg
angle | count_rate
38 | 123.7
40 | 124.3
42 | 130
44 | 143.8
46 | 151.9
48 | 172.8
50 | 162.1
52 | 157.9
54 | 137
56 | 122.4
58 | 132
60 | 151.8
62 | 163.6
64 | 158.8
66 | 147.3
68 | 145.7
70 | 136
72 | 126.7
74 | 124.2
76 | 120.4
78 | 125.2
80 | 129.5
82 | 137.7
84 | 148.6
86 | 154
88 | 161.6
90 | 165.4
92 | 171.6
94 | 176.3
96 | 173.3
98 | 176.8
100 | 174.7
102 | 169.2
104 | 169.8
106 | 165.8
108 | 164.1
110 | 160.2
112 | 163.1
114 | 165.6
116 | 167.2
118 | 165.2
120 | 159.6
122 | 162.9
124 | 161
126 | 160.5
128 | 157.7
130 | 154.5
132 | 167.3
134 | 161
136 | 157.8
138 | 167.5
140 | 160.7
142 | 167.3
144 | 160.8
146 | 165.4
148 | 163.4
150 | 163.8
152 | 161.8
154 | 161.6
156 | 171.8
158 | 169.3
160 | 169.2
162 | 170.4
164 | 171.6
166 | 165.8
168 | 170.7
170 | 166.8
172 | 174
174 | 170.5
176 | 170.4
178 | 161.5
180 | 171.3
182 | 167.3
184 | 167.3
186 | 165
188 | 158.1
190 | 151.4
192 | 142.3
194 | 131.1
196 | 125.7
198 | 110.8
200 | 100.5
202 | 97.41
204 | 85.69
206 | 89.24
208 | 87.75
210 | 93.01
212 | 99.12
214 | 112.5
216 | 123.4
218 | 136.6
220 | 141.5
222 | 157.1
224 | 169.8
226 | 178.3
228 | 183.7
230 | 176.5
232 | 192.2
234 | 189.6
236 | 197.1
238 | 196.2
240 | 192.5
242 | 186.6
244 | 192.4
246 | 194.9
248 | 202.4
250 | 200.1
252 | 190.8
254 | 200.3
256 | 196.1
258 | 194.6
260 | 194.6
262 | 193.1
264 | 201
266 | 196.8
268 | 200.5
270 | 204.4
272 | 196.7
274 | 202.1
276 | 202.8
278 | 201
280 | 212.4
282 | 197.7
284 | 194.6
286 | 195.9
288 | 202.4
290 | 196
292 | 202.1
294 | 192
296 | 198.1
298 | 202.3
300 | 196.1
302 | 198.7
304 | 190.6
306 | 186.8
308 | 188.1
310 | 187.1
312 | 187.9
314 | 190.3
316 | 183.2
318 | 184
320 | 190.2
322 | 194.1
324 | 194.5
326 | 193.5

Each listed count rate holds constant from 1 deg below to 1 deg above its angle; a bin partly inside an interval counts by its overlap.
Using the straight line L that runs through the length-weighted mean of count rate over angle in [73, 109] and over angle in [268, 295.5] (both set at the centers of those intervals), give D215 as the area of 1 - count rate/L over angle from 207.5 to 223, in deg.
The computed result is 5.4 deg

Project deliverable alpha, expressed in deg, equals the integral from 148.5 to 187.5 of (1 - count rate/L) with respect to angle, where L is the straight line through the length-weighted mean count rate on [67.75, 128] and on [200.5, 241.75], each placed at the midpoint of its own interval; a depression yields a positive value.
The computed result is -4.6 deg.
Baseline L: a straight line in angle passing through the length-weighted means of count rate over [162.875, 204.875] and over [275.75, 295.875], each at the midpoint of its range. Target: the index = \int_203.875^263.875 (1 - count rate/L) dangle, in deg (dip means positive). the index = 2.9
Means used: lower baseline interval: 149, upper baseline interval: 200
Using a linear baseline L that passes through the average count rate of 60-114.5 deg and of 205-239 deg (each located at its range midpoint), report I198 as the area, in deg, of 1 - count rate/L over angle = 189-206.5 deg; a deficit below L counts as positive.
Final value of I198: 4.0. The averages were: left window 154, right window 148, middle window 116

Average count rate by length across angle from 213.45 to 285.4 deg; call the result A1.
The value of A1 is 187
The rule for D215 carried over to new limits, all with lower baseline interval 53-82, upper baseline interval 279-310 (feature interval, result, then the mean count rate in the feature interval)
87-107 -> -3.5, 170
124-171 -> -1.9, 165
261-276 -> -0.8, 199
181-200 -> 2.8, 144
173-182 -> -0.1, 168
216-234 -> 1.3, 166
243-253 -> -0.6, 196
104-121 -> -1.7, 164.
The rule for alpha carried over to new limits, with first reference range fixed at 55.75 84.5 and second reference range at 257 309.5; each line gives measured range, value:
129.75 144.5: -0.53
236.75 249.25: -0.53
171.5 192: 0.60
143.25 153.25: -0.19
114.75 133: -1.03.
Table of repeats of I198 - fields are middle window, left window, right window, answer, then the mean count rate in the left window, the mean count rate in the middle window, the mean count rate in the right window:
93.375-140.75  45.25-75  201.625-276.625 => -3.5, 146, 165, 170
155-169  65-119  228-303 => 0.2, 155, 170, 197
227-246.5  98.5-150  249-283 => 0.2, 164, 190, 199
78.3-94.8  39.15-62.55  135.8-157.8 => -0.2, 146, 154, 164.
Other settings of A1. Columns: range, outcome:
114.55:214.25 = 151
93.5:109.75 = 171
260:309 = 198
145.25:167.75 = 167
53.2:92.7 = 143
